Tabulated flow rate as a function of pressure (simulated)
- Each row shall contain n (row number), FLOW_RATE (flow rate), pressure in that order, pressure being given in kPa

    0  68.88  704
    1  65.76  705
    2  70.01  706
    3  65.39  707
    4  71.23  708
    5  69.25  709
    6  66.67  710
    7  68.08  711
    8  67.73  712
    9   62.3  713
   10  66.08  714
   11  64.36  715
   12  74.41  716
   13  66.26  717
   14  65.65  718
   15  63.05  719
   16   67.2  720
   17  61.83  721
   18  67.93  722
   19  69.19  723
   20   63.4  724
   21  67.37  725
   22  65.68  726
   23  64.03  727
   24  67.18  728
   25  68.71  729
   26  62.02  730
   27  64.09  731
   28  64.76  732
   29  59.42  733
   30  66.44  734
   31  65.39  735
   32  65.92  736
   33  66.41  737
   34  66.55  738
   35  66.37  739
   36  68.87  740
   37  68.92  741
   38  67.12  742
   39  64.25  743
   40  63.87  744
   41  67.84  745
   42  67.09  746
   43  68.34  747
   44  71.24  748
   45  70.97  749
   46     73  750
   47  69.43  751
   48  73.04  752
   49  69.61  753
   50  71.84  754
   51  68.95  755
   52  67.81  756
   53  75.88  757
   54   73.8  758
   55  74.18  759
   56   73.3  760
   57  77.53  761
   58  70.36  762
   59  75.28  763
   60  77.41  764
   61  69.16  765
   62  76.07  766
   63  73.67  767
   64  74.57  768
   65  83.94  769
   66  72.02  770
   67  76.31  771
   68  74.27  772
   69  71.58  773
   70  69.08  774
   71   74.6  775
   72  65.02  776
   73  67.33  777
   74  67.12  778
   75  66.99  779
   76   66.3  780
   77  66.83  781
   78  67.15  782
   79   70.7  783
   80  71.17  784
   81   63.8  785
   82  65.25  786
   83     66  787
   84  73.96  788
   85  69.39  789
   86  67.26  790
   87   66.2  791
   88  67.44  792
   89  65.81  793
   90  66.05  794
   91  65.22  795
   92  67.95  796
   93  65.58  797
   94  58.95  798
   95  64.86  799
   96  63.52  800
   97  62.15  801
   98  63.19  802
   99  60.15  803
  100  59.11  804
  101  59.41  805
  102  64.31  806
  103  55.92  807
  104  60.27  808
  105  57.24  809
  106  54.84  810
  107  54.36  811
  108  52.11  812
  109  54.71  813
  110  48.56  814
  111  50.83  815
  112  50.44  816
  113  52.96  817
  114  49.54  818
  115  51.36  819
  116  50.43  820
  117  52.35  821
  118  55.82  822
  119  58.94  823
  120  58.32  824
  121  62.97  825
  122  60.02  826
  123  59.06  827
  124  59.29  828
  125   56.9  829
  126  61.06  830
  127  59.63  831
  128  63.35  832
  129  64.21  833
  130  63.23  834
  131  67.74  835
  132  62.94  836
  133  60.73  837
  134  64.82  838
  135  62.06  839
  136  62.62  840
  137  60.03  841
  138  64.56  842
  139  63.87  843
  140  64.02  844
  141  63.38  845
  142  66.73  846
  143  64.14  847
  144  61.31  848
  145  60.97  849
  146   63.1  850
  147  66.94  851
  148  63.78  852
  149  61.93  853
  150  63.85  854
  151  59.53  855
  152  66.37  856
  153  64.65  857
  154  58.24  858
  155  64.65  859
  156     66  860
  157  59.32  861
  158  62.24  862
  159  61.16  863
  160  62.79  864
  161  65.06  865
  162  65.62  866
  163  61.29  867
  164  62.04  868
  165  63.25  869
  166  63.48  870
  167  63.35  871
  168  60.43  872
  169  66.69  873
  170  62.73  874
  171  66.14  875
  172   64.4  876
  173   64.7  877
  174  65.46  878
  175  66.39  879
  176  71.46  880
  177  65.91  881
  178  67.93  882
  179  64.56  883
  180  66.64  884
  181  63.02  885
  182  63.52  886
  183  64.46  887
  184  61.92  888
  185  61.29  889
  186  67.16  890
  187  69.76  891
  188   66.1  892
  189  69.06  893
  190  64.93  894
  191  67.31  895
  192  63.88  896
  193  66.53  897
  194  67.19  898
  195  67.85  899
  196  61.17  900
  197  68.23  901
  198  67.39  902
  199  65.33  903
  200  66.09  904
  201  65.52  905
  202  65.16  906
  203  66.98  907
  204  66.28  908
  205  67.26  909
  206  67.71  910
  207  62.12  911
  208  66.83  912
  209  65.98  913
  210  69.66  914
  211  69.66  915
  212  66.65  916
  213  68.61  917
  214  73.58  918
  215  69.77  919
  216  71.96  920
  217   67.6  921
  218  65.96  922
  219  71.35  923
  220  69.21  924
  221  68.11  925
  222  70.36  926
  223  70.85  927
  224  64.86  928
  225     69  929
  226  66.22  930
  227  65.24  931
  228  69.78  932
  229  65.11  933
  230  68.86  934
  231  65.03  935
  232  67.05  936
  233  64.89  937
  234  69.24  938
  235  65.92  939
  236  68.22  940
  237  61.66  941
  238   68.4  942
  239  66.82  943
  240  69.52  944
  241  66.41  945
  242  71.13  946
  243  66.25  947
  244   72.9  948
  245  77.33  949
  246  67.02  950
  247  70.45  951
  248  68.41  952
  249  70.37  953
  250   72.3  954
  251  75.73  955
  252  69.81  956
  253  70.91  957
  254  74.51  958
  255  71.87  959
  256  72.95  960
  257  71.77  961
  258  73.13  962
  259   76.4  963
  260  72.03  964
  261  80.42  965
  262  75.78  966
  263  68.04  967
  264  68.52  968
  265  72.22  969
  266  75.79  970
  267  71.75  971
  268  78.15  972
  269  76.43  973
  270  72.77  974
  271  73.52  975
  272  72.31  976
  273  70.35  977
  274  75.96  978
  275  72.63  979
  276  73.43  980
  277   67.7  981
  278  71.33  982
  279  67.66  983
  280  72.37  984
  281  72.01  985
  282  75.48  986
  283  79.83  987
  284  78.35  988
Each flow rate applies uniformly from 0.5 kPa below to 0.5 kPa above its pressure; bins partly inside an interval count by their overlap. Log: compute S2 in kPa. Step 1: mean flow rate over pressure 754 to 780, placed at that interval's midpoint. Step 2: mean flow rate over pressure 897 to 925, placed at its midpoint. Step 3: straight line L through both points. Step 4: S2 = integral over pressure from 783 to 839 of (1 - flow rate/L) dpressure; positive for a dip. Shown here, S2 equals 8.1 kPa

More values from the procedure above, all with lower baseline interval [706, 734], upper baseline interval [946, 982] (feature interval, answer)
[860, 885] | 2.1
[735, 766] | -1.5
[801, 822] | 4.1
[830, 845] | 1.3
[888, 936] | 2.7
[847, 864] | 1.7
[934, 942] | 0.6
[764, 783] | -1.1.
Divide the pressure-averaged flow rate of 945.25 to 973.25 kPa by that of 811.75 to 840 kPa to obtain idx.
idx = 1.25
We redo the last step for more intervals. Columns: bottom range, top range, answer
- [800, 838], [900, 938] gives 1.16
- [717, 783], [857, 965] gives 0.97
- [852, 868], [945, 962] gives 1.14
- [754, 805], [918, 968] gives 1.01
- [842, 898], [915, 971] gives 1.09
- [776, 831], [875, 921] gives 1.09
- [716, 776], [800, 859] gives 0.86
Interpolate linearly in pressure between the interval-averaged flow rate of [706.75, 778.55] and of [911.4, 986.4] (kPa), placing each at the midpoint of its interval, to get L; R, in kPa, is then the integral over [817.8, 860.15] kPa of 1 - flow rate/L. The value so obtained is 5.0 kPa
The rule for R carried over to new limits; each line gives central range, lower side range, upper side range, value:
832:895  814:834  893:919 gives -2.62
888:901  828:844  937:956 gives 0.02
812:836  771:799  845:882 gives 3.19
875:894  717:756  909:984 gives 0.94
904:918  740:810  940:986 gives 0.75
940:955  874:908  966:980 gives 0.30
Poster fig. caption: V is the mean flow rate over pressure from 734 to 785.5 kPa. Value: 70.3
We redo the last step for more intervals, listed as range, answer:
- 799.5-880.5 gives 61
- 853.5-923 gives 65.5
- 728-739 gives 65.1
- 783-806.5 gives 65.2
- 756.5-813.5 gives 67.3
